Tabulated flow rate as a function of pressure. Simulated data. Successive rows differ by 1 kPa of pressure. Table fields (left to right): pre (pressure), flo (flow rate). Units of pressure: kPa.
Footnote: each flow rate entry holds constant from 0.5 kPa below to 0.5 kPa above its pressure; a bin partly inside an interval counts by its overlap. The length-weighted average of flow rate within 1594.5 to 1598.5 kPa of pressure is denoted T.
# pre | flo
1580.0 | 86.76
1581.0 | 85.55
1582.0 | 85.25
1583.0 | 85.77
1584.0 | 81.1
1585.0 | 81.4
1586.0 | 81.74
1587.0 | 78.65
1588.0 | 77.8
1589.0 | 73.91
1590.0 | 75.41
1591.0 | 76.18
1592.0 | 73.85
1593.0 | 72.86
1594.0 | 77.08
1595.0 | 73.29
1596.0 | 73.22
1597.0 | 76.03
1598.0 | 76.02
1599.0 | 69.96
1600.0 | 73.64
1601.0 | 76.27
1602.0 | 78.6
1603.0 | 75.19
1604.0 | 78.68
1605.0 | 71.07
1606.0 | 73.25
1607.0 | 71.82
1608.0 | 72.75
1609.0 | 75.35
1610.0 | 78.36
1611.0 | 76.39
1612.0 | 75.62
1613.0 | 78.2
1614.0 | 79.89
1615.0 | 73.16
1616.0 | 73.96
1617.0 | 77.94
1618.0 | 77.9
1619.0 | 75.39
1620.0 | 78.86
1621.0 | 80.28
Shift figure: 74.6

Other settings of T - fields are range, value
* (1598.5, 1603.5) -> 74.7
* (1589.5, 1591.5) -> 75.8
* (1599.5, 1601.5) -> 75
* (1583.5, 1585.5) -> 81.2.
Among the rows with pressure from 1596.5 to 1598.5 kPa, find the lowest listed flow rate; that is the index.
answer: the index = 76.02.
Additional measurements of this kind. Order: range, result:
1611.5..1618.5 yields 73.16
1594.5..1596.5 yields 73.22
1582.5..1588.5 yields 77.8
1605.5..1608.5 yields 71.82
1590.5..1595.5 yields 72.86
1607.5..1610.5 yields 72.75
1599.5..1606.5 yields 71.07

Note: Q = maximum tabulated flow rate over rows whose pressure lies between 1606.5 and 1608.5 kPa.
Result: 72.75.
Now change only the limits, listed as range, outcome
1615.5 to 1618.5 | 77.94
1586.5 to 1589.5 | 78.65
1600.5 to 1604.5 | 78.68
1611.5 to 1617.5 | 79.89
